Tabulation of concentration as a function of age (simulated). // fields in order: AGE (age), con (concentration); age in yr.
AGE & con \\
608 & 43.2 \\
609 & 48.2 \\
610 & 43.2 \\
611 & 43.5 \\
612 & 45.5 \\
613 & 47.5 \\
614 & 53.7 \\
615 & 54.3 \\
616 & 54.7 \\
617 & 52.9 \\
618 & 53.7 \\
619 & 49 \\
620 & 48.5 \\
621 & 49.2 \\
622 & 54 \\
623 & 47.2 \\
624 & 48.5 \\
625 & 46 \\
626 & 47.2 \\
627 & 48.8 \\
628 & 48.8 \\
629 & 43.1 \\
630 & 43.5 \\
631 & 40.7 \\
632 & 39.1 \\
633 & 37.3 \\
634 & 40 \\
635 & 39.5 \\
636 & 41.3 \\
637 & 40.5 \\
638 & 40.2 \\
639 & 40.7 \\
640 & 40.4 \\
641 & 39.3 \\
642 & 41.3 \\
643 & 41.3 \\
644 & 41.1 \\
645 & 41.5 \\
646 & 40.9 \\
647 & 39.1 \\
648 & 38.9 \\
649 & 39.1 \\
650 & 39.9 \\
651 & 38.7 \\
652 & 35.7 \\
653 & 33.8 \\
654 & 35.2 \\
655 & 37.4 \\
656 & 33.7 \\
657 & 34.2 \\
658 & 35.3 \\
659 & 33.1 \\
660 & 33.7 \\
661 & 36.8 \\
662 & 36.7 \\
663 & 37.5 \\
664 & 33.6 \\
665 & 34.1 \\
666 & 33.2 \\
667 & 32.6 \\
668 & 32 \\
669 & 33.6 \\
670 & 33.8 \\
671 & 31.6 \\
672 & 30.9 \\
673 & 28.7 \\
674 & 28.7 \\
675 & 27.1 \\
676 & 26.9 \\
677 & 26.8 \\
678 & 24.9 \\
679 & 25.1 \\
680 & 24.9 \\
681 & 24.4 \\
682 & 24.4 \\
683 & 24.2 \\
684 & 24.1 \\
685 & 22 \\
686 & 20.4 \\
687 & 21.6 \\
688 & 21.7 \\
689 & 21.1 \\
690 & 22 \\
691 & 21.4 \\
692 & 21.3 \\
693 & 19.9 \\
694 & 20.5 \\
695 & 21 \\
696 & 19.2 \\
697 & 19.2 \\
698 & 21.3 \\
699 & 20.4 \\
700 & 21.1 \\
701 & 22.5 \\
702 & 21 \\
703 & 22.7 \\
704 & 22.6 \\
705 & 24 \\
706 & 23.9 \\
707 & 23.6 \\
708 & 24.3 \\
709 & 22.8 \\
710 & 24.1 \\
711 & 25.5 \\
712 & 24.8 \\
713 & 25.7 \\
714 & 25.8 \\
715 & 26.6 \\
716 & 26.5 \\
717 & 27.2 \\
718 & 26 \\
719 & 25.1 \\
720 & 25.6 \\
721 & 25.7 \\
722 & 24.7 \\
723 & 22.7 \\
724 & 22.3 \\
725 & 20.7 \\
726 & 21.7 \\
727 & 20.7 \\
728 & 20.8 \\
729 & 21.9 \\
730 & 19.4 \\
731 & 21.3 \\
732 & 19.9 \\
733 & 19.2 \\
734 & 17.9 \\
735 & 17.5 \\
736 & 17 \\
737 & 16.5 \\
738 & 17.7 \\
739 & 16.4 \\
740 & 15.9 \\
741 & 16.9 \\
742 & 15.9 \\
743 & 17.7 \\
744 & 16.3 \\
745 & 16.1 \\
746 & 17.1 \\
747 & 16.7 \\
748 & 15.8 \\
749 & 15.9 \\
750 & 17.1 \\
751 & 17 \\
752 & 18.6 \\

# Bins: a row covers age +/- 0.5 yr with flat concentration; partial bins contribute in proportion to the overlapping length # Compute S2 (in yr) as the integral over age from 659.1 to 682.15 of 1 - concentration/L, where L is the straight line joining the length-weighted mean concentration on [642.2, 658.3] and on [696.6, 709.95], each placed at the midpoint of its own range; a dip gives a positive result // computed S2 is 1.03 yr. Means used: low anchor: 38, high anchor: 22.3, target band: 30.7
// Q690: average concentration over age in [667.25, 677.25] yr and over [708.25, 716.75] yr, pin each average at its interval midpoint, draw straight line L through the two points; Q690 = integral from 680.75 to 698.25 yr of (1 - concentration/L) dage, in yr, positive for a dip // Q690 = 4.0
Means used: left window 30.2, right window 25.3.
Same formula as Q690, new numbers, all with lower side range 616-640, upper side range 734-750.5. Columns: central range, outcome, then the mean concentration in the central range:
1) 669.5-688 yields 3.78 yr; 26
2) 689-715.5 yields 3.88 yr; 22.6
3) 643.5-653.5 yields 0.33 yr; 38.9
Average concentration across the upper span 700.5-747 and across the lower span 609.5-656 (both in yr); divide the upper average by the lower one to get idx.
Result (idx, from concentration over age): 0.5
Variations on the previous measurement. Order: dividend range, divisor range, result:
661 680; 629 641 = 0.77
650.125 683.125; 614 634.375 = 0.67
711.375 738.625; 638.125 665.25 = 0.59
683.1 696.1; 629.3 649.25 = 0.53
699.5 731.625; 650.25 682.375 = 0.74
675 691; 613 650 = 0.53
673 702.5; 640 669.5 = 0.62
